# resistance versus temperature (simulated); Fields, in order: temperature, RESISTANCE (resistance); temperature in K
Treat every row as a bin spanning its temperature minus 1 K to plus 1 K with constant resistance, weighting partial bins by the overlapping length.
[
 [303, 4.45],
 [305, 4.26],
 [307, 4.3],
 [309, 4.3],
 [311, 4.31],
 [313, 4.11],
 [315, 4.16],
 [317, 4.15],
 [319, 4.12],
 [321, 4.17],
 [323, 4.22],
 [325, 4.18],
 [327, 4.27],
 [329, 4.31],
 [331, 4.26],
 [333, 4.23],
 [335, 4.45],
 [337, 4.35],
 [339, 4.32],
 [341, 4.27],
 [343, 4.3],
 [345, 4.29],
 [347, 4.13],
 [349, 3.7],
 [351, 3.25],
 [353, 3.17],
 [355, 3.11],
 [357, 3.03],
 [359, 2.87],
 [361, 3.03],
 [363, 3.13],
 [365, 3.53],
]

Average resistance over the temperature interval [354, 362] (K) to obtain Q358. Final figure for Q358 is 3.01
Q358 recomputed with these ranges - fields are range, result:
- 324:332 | 4.25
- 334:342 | 4.35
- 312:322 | 4.14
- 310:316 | 4.19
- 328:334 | 4.27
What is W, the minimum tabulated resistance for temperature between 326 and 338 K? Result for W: 4.23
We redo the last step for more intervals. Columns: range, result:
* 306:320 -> 4.11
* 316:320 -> 4.12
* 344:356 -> 3.11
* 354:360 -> 2.87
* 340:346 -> 4.27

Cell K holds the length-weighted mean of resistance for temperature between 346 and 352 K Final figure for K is 3.69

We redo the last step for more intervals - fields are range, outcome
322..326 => 4.2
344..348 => 4.21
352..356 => 3.14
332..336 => 4.34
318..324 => 4.17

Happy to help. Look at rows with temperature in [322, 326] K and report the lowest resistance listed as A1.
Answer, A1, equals 4.18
